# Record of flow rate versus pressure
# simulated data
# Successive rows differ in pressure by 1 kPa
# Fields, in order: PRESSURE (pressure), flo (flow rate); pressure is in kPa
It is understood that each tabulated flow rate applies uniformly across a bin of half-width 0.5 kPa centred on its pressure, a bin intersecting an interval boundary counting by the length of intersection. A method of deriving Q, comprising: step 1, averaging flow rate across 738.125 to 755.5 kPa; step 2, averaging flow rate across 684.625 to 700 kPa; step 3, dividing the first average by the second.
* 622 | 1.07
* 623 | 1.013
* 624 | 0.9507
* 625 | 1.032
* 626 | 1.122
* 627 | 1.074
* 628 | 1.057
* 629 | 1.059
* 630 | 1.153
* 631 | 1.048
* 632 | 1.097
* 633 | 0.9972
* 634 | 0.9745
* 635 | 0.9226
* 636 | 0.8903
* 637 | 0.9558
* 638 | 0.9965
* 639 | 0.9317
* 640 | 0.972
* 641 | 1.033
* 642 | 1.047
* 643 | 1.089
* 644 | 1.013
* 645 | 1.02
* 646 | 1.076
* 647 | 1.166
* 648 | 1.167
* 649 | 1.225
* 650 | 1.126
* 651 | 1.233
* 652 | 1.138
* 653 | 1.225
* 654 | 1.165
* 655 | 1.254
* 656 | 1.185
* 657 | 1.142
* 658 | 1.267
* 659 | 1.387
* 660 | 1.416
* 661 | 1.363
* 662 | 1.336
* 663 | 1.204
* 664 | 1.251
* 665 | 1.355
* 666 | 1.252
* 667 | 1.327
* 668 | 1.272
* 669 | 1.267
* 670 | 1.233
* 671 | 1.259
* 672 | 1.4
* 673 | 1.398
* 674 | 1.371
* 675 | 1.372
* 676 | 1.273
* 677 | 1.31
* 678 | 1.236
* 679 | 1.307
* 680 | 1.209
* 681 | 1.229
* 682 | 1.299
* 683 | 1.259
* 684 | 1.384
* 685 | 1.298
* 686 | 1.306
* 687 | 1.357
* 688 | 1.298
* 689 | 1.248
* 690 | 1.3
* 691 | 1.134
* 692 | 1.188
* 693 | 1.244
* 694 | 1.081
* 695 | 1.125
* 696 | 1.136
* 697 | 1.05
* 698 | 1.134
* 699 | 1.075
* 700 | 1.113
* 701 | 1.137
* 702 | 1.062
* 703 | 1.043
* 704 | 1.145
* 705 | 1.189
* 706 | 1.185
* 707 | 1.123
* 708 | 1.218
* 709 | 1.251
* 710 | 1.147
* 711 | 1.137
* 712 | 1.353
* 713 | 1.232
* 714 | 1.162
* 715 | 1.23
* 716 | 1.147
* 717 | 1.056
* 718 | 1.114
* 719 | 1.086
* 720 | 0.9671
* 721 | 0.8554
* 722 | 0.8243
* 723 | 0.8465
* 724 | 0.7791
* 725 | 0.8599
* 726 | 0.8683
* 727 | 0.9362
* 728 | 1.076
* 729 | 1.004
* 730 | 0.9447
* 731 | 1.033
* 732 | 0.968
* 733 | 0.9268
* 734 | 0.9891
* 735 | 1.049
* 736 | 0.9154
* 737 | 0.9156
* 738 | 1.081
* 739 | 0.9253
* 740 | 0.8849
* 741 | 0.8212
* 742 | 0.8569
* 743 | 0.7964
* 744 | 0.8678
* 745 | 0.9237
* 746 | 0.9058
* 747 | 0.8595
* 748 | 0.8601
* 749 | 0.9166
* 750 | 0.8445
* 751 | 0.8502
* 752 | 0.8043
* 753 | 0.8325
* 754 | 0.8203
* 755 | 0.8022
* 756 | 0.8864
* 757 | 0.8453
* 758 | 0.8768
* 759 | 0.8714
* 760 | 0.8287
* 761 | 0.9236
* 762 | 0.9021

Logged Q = 0.72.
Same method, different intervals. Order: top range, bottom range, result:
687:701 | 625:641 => 1.15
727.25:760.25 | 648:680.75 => 0.71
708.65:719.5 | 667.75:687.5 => 0.90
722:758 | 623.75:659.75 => 0.82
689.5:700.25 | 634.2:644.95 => 1.16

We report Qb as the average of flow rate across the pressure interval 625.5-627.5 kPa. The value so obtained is 1.1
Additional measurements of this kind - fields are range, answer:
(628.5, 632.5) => 1.09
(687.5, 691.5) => 1.25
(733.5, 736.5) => 0.985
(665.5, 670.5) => 1.27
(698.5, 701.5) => 1.11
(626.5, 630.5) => 1.09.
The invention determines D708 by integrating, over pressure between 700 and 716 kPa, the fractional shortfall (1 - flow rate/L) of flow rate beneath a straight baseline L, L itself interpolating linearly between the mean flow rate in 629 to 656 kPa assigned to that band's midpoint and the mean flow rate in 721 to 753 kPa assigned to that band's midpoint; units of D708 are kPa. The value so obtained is -3.6 kPa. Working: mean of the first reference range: 1.08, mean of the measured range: 1.17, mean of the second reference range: 0.906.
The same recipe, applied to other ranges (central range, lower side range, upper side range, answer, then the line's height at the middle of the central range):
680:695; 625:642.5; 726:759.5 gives -4.5 kPa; 0.963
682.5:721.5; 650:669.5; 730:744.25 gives -3.1 kPa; 1.08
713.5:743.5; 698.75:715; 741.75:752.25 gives 1.1 kPa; 1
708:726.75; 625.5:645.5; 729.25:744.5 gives -2.0 kPa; 0.95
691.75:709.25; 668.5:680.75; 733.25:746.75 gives 0.2 kPa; 1.15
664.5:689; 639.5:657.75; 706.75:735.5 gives -4.7 kPa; 1.09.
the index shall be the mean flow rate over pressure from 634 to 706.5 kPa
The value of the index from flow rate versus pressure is 1.19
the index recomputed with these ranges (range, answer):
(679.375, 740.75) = 1.1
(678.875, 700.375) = 1.22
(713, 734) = 0.99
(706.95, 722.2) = 1.12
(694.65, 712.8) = 1.15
